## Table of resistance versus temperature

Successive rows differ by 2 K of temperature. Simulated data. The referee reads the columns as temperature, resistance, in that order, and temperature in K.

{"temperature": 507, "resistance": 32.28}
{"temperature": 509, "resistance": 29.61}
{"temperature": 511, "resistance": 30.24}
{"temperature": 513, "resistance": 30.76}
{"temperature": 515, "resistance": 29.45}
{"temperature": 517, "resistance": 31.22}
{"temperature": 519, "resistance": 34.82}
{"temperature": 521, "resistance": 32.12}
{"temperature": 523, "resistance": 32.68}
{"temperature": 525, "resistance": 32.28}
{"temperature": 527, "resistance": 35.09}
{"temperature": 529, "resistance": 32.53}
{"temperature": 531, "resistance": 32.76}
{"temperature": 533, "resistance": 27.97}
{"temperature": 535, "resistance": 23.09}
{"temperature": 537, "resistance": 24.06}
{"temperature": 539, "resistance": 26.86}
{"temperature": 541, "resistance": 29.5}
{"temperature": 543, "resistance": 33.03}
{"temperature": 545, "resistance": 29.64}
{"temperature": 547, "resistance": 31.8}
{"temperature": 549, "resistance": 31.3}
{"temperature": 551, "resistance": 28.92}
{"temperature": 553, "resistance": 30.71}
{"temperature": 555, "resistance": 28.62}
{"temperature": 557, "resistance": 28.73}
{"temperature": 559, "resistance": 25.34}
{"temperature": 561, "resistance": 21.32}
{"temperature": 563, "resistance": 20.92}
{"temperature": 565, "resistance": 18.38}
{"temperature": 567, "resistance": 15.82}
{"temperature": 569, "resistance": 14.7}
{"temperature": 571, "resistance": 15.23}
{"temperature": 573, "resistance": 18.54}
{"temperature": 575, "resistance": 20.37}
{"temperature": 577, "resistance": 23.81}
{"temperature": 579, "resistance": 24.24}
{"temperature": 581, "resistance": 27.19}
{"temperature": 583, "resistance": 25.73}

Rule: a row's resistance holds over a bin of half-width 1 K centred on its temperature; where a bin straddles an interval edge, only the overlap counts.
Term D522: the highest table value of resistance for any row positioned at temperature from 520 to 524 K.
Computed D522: 32.68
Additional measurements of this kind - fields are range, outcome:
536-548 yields 33.03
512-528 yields 35.09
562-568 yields 20.92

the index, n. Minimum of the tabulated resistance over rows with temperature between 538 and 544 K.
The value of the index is 26.86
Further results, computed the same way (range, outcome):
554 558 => 28.62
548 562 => 21.32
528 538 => 23.09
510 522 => 29.45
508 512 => 29.61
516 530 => 31.22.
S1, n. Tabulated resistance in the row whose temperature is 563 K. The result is 20.92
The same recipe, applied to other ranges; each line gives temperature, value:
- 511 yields 30.24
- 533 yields 27.97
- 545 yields 29.64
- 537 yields 24.06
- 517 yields 31.22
